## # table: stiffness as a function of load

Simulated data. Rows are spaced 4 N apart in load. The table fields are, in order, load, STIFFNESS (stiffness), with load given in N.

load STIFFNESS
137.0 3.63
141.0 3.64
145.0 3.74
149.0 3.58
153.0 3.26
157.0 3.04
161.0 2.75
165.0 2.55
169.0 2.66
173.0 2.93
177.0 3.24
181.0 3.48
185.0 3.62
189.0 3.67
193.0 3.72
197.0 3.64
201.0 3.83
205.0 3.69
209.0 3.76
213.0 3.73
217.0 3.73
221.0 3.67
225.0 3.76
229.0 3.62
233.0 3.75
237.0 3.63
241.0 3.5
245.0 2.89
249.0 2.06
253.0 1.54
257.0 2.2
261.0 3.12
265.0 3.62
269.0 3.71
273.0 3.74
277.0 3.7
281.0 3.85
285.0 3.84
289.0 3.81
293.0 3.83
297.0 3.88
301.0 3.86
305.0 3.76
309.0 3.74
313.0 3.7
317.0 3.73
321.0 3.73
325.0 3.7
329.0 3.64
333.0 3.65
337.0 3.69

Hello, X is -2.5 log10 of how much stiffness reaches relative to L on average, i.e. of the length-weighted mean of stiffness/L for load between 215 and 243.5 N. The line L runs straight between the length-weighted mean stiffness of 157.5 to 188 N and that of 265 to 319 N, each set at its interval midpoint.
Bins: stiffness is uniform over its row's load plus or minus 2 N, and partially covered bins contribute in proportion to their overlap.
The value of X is -0.08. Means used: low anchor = 3.05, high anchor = 3.77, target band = 3.65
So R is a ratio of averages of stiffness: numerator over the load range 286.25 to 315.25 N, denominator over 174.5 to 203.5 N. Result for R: 1.06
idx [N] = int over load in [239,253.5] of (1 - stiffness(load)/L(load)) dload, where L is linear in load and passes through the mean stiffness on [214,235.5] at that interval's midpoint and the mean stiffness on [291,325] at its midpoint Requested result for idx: 4.4 N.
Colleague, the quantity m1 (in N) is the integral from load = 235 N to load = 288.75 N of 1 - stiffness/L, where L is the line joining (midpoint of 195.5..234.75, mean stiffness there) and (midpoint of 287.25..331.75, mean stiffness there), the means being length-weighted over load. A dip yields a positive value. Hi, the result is 7.69 N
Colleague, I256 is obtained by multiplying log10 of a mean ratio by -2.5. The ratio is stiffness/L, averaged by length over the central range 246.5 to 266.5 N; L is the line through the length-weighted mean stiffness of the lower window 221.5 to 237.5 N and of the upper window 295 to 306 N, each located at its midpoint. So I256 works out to 0.45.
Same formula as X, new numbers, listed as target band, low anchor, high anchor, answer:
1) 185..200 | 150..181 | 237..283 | -0.22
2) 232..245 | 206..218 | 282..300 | 0.08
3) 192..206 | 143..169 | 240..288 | -0.19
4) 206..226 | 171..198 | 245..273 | -0.17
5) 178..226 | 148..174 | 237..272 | -0.25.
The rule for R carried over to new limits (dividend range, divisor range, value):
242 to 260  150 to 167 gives 0.78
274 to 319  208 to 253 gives 1.12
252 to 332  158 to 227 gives 1.04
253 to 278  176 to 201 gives 0.89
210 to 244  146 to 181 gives 1.20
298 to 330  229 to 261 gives 1.30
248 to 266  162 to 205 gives 0.74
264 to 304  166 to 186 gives 1.21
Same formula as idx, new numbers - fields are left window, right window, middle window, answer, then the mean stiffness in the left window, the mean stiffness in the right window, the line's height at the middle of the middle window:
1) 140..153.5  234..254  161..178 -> 3.0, 3.58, 2.83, 3.41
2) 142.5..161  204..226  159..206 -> 3.0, 3.34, 3.72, 3.53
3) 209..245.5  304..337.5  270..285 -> -0.4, 3.62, 3.7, 3.67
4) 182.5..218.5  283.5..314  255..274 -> 2.6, 3.71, 3.81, 3.77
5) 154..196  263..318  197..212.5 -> -1.9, 3.18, 3.77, 3.33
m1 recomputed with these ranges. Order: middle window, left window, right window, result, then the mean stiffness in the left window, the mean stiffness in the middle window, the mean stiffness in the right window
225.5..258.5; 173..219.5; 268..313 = 6.7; 3.62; 2.95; 3.79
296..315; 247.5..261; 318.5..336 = -3.4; 2.1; 3.78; 3.68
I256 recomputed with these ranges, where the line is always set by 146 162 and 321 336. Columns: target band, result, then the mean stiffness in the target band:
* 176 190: -0.07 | 3.51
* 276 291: -0.07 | 3.81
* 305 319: -0.03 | 3.73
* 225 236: -0.08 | 3.69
